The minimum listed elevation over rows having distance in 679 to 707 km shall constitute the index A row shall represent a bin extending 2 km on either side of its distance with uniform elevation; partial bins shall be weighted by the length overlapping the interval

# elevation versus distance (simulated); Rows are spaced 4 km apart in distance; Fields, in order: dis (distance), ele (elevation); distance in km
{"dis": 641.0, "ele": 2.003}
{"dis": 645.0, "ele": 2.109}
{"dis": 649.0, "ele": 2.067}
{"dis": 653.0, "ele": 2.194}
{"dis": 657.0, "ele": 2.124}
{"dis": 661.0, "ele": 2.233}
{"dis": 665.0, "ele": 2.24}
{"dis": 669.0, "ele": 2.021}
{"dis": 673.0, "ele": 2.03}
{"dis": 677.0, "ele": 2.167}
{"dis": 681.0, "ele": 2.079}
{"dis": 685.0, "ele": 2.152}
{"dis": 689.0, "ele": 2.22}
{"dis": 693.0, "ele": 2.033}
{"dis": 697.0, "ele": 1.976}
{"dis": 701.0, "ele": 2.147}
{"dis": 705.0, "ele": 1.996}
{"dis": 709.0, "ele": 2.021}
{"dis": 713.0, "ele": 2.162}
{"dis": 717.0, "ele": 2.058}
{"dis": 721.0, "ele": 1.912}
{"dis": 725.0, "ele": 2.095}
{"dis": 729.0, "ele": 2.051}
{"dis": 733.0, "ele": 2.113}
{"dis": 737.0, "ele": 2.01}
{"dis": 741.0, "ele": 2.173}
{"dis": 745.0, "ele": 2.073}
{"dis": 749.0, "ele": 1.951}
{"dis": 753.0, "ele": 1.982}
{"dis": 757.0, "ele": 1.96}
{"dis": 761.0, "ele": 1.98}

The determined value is 1.976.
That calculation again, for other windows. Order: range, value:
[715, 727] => 1.912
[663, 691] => 2.021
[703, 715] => 1.996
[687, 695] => 2.033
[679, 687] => 2.079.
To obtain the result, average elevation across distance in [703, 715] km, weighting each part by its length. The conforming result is 2.06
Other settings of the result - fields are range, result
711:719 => 2.11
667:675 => 2.03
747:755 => 1.97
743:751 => 2.01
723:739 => 2.07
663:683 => 2.11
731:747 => 2.09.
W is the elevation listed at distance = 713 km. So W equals 2.162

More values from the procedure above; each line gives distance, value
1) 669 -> 2.021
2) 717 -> 2.058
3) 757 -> 1.96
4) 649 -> 2.067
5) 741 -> 2.173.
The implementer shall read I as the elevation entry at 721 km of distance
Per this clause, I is 1.912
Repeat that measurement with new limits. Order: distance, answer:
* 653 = 2.194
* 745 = 2.073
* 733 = 2.113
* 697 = 1.976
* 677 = 2.167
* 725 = 2.095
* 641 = 2.003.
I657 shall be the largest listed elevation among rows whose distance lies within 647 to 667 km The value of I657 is 2.24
